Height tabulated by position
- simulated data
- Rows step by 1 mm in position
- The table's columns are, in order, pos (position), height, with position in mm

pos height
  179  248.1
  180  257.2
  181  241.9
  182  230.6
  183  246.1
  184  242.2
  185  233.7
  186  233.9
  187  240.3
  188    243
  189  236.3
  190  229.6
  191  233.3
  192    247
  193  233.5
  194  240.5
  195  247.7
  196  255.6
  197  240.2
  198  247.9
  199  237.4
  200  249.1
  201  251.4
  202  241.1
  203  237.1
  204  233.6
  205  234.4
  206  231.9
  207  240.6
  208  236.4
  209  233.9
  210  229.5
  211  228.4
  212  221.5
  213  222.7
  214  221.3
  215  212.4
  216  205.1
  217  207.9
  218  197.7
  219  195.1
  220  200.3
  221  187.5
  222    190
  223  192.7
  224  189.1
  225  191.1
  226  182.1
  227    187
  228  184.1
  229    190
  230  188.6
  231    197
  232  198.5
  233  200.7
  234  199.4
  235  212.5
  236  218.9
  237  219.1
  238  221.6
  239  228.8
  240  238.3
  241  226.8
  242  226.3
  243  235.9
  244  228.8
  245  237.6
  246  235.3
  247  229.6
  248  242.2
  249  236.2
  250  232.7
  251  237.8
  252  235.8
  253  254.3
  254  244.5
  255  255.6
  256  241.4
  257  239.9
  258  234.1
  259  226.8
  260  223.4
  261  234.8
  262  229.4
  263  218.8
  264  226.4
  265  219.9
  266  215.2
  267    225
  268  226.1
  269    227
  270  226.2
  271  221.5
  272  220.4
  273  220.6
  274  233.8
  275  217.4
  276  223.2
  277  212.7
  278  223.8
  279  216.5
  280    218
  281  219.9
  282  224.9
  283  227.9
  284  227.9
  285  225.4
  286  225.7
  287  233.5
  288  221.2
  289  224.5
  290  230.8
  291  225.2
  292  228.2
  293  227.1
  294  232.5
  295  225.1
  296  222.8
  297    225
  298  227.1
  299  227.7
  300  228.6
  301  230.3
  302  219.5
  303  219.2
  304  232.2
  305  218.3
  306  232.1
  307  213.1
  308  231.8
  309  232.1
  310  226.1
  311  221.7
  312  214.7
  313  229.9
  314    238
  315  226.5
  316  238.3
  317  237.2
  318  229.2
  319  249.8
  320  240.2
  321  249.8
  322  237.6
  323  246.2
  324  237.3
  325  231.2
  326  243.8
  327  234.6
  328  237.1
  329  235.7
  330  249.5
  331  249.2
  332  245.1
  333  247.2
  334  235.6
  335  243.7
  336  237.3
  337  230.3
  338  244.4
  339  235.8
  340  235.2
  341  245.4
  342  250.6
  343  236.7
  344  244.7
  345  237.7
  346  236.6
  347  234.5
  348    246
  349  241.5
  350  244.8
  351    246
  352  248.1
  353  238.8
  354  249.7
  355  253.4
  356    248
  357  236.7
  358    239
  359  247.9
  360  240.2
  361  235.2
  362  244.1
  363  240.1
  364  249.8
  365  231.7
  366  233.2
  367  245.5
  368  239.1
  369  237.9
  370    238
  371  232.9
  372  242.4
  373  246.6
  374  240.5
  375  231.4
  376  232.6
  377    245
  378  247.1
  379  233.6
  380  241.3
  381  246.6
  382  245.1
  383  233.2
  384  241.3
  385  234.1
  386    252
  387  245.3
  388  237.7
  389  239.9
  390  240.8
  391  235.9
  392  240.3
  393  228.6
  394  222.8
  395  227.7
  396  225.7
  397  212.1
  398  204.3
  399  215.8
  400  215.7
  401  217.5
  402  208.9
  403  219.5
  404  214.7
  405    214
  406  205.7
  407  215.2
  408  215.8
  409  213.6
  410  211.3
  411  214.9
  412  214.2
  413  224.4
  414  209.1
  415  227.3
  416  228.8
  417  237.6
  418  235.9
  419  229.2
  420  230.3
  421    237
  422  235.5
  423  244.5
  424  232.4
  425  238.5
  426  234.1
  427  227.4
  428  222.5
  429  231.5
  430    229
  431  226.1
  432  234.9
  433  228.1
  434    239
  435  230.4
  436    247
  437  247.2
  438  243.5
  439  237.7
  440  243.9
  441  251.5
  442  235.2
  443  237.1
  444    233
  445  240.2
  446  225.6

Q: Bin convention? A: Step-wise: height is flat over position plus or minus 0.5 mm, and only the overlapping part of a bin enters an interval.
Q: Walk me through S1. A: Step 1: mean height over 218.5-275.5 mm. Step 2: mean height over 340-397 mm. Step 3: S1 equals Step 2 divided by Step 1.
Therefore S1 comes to 1.09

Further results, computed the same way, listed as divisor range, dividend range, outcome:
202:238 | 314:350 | 1.14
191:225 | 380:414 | 1.00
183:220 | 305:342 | 1.02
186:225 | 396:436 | 0.99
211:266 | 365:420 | 1.05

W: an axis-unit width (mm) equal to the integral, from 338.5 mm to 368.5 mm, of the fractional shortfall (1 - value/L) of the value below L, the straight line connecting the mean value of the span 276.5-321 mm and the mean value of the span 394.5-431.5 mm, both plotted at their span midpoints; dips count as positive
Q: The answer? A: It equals -2.2 mm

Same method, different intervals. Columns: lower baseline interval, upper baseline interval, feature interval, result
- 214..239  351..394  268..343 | -3.01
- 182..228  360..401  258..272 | 0.23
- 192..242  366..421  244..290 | -1.53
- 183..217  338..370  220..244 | 3.21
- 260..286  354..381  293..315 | 0.28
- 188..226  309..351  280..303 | 0.80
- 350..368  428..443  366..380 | 0.14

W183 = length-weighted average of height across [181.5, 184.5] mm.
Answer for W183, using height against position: 240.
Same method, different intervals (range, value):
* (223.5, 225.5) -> 190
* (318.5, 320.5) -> 245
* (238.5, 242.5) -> 230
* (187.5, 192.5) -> 238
